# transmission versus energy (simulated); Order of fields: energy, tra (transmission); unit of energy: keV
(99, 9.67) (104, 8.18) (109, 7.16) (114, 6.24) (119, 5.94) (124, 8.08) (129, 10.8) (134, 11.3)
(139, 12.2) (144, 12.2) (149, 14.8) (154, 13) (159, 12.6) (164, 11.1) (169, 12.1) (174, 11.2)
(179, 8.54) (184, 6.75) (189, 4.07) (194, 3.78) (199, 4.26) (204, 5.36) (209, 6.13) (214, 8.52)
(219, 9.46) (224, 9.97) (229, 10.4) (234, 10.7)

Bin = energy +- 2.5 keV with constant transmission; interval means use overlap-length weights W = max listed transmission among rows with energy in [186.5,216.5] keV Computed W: 8.52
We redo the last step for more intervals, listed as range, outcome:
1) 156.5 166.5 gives 12.6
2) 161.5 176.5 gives 12.1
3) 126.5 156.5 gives 14.8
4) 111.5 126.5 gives 8.08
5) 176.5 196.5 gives 8.54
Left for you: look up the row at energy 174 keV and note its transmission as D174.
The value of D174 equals 11.2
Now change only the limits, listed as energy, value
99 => 9.67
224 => 9.97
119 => 5.94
